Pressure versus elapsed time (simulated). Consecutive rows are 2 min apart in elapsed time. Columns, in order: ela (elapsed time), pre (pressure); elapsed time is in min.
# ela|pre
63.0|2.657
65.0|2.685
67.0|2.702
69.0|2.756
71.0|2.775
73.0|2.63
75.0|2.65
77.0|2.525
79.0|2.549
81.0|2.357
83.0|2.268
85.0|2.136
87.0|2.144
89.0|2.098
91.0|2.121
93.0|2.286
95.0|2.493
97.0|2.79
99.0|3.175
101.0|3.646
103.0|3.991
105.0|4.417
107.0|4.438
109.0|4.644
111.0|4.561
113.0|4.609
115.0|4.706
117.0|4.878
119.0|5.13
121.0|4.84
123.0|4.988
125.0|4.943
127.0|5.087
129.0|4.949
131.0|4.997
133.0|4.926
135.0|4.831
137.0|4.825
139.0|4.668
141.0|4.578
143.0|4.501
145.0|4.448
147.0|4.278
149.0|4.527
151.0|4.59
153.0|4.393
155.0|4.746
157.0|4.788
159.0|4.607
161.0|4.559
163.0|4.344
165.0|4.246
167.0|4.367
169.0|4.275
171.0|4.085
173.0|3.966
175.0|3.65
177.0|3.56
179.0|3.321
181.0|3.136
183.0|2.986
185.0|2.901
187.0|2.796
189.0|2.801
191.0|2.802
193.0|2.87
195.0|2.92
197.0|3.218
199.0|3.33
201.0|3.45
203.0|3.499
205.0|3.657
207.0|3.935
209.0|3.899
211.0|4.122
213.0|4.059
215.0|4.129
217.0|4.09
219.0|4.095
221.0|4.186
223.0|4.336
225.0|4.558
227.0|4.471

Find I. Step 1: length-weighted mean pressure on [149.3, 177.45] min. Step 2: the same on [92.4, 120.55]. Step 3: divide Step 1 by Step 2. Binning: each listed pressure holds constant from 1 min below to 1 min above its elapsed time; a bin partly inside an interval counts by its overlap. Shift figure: 1.07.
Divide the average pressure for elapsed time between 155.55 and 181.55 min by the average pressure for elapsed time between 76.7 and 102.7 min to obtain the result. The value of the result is 1.61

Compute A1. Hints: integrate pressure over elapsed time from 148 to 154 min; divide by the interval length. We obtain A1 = 4.5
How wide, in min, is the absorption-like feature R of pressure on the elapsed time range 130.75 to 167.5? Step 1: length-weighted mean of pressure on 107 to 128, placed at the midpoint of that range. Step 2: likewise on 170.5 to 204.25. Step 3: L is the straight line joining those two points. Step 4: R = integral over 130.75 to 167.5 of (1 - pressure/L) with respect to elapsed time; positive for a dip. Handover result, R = -4.4 min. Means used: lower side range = 4.82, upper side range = 3.24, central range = 4.59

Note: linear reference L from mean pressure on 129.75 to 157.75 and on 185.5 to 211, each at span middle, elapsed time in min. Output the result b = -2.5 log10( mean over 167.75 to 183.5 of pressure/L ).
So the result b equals 0.06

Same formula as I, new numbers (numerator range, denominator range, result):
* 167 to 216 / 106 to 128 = 0.73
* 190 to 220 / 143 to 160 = 0.79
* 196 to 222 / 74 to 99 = 1.59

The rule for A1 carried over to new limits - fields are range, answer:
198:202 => 3.39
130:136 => 4.92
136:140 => 4.75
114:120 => 4.9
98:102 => 3.41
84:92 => 2.12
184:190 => 2.83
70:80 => 2.63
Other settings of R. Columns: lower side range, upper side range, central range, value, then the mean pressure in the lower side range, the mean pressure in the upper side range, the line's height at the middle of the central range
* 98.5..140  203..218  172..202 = 6.92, 4.65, 3.95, 4.13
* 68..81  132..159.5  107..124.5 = -4.62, 2.63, 4.62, 3.78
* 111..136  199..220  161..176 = 0.68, 4.89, 3.87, 4.36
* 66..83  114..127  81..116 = 5.41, 2.6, 4.93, 3.81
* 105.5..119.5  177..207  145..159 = -2.23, 4.68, 3.16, 3.93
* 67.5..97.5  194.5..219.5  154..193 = -4.70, 2.44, 3.73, 3.38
